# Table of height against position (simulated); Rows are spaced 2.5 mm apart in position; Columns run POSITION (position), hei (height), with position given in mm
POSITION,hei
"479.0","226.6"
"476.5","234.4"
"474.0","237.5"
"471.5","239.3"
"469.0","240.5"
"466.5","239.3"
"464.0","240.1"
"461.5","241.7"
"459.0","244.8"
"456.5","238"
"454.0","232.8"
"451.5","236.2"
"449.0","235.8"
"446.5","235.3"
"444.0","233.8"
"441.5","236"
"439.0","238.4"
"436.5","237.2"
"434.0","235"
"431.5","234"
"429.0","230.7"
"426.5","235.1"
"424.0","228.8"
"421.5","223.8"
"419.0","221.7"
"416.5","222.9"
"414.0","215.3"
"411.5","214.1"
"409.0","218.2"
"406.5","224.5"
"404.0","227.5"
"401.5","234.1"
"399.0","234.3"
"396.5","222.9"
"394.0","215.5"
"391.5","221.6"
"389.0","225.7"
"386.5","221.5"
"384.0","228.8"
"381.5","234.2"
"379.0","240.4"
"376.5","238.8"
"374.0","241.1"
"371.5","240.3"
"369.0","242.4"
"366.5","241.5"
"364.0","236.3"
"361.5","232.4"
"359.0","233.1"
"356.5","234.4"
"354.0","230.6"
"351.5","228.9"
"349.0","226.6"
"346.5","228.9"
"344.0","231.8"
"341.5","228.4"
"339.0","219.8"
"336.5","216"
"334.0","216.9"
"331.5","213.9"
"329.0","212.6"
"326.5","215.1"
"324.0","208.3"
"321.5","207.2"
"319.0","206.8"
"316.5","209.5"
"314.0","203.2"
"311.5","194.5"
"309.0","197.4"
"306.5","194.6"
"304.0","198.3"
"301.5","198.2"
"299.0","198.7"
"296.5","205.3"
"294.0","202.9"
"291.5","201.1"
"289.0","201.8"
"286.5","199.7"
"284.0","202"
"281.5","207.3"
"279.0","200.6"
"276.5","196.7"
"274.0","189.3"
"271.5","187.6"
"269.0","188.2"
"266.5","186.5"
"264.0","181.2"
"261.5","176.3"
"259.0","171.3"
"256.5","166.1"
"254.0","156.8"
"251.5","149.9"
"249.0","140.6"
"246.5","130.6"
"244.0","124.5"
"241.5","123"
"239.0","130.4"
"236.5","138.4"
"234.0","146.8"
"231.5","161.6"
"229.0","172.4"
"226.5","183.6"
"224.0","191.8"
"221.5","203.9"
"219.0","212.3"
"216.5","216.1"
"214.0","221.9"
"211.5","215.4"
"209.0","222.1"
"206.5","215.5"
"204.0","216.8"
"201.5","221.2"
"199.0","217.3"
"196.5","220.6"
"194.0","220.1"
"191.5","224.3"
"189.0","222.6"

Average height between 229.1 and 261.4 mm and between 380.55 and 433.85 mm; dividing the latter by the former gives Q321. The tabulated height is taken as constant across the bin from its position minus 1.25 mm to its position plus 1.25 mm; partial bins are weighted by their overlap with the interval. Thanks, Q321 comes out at 1.53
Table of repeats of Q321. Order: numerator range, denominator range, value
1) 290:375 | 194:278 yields 1.20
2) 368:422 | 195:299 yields 1.23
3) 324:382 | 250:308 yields 1.21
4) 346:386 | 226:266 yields 1.53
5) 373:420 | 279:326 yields 1.12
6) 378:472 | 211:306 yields 1.28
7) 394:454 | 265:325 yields 1.15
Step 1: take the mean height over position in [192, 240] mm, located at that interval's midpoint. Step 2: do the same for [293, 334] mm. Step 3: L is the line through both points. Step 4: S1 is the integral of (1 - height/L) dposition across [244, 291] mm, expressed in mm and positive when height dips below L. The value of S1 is 5.3 mm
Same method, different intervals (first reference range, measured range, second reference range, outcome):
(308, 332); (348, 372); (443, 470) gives -2.1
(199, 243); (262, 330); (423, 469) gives 1.6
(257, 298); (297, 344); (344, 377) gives 1.4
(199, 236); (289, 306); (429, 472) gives 0.9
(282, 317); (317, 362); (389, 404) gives -2.2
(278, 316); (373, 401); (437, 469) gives -1.0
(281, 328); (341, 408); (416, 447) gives -3.9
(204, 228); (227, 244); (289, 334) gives 5.1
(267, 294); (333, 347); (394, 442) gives -0.9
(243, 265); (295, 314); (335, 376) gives -0.5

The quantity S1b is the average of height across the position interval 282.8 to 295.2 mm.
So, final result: 201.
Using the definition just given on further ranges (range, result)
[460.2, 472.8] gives 240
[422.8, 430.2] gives 232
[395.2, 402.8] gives 230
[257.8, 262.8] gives 174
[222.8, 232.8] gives 177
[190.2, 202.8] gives 221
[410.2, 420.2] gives 218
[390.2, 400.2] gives 224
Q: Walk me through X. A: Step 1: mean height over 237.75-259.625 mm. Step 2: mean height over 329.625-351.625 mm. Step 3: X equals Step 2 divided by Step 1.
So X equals 1.56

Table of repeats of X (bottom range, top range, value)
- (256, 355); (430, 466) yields 1.16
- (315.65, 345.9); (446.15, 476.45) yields 1.10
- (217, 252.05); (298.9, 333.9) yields 1.29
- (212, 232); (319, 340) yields 1.08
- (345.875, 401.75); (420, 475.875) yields 1.02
